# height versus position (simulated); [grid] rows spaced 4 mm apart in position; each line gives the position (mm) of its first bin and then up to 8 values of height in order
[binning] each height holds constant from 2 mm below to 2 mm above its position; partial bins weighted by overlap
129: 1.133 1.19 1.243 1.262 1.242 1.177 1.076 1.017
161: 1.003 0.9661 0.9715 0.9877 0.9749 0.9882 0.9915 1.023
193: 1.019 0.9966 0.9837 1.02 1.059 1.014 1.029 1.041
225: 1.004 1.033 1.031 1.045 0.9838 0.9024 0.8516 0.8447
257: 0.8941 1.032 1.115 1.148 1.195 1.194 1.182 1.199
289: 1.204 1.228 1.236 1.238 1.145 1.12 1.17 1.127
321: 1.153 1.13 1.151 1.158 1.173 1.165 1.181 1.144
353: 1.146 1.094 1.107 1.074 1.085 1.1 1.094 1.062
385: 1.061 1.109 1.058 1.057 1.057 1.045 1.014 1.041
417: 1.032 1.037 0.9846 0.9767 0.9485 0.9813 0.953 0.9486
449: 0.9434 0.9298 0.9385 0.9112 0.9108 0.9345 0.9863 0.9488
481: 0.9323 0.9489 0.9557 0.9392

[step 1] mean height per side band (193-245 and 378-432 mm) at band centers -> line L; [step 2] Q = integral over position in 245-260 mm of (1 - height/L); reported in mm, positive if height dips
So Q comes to 2.06 mm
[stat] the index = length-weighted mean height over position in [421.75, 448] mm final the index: 0.968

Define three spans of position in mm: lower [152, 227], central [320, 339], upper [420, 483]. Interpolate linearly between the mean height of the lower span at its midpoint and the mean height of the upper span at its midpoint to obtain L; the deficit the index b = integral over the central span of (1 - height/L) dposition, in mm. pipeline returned -3.4 mm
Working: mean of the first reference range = 1.01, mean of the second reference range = 0.953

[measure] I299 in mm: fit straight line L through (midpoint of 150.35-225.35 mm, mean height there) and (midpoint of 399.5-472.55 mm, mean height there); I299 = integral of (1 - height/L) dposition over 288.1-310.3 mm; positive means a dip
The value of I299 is -4.5 mm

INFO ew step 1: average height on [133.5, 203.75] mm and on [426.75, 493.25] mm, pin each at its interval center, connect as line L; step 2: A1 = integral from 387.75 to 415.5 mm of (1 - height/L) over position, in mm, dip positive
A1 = -2.40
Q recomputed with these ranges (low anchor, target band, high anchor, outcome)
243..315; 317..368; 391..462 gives -3.9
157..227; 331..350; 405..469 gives -3.5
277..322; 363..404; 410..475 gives -0.7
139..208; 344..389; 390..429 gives -2.9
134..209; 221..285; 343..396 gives 2.2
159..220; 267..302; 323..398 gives -4.5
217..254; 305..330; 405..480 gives -4.3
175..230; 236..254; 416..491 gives 1.4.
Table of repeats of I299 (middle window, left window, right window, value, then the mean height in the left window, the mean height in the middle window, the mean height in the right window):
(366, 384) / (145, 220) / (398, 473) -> -1.7 mm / 1.02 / 1.08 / 0.978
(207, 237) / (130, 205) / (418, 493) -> 0.3 mm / 1.06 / 1.03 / 0.955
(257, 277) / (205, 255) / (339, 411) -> -1.8 mm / 0.988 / 1.11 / 1.09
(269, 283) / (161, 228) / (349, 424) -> -2.0 mm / 1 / 1.18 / 1.07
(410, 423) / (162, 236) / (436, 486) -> -1.1 mm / 1.01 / 1.03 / 0.943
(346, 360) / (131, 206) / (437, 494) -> -2.0 mm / 1.06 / 1.13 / 0.943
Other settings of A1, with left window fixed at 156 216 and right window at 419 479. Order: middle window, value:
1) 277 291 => -3.00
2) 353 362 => -1.28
